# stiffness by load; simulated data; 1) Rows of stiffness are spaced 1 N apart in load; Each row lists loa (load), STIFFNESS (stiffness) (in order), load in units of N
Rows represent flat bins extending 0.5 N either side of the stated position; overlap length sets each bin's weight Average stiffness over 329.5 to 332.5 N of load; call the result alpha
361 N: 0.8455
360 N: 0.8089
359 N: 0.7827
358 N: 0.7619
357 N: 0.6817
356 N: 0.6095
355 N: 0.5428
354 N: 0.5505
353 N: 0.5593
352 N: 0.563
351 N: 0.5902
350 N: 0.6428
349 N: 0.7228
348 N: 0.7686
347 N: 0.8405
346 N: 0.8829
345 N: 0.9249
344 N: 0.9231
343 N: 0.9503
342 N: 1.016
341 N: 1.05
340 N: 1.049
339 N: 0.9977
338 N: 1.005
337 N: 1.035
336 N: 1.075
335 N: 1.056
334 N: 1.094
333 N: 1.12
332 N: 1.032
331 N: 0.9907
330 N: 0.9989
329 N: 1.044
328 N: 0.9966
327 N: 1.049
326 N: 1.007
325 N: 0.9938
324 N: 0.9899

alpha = 1.01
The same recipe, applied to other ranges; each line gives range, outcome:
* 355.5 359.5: 0.709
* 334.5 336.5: 1.07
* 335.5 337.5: 1.05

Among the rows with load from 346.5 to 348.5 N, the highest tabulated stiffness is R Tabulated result 0.8405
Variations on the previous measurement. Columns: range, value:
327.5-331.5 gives 1.044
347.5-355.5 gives 0.7686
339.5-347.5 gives 1.05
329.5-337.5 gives 1.12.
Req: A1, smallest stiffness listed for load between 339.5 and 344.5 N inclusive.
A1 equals 0.9231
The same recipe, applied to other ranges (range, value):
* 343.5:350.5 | 0.6428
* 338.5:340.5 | 0.9977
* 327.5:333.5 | 0.9907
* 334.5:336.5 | 1.056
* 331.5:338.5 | 1.005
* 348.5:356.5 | 0.5428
